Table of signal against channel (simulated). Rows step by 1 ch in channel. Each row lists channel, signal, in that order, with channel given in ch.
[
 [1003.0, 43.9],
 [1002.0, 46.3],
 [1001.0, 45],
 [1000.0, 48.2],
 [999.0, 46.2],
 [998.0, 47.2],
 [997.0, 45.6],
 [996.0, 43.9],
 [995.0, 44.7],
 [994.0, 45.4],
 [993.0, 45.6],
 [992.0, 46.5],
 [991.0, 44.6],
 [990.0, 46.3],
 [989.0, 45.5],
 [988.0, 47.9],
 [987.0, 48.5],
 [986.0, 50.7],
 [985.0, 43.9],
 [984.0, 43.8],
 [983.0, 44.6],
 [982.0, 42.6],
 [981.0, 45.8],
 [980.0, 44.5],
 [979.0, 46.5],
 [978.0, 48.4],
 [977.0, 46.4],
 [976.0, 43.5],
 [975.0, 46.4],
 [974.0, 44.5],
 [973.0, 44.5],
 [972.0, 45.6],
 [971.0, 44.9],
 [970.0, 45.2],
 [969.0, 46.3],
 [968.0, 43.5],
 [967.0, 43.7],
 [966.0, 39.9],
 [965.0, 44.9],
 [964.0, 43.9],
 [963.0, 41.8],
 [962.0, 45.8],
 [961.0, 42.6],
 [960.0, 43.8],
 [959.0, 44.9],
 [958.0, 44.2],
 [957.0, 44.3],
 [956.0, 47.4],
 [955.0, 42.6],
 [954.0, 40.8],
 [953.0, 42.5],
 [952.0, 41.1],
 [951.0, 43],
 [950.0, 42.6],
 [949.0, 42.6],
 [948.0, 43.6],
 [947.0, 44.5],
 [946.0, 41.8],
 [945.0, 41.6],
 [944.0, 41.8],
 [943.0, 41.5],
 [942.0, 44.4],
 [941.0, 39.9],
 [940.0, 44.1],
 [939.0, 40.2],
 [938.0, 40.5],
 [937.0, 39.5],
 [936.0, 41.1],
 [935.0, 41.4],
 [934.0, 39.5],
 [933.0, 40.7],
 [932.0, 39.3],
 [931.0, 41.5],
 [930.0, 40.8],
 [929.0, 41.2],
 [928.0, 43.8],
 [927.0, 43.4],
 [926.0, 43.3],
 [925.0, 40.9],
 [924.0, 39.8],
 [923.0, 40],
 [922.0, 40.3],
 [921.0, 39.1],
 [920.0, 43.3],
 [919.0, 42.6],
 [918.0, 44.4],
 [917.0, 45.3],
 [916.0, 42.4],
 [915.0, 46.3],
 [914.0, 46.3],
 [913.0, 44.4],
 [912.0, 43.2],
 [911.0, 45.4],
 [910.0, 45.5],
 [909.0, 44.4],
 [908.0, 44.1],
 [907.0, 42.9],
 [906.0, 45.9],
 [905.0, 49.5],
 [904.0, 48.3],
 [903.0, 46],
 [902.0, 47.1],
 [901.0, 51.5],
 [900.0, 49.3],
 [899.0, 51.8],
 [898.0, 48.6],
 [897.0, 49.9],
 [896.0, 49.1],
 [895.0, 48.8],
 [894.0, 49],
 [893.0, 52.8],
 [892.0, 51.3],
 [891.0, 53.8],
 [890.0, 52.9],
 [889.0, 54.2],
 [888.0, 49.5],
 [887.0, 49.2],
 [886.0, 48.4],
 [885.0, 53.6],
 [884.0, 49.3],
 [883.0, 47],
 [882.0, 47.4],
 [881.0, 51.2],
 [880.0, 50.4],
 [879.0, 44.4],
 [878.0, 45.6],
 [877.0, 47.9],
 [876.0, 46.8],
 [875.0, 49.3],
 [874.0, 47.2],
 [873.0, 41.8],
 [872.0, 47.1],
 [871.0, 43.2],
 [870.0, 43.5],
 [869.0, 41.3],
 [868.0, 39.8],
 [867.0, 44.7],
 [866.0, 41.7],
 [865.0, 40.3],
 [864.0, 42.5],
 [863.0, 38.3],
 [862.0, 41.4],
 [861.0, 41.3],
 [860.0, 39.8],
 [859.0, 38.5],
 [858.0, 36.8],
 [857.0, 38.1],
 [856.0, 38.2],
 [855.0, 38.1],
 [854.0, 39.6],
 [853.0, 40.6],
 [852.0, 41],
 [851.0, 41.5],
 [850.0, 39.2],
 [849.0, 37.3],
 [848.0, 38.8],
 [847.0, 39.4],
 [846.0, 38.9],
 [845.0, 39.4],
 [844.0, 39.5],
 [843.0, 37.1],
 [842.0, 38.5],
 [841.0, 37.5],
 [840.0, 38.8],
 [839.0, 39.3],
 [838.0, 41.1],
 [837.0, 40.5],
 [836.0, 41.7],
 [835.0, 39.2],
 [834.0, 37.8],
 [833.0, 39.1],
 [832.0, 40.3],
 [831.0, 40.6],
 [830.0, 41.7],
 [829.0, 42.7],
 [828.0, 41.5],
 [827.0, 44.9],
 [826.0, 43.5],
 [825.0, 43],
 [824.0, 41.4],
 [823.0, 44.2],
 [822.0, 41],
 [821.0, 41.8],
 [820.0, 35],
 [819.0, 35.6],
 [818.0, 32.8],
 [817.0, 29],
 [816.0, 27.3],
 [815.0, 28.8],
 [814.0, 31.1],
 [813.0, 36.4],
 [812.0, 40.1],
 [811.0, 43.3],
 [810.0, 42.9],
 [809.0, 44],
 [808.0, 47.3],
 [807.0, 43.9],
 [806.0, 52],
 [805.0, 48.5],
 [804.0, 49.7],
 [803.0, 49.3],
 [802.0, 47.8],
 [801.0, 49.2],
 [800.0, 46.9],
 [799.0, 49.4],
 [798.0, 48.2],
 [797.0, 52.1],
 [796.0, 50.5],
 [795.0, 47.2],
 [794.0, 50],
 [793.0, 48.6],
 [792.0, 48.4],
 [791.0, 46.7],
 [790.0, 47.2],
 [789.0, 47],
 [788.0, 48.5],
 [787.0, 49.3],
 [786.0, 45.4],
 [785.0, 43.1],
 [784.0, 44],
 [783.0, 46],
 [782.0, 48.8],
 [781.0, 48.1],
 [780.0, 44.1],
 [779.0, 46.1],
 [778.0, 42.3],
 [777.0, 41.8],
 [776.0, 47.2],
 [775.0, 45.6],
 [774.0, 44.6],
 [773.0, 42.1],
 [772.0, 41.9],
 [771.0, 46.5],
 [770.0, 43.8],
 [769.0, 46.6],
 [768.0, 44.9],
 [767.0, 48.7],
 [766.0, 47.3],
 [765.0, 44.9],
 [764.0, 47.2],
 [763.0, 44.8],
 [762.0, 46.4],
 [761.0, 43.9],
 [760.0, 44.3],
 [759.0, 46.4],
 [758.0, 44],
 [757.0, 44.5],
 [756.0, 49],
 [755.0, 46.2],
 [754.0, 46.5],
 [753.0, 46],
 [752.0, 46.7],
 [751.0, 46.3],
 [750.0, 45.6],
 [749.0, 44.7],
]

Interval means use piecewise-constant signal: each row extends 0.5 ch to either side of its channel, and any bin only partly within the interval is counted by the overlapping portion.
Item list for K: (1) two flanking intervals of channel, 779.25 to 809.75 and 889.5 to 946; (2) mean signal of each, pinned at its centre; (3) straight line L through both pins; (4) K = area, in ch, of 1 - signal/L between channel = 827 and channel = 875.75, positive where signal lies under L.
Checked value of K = 5.91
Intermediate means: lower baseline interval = 47.7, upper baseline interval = 44.5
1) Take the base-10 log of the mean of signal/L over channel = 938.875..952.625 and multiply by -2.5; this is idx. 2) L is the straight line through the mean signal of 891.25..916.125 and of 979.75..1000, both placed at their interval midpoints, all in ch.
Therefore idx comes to 0.10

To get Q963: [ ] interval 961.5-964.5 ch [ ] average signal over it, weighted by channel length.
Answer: 43.8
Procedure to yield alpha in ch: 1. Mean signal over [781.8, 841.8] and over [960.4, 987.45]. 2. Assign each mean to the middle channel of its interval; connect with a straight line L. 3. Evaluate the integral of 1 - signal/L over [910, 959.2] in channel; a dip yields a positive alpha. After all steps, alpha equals 2.2 ch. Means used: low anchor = 43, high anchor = 44.9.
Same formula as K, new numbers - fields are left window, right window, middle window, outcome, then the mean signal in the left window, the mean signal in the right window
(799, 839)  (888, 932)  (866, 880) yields -0.28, 41.3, 45.9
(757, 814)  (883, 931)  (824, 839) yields 1.61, 46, 46.4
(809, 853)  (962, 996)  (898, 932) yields -1.50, 39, 45.2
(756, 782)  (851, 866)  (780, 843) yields -0.47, 45.3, 39.7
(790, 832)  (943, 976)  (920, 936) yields 0.90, 43.1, 43.6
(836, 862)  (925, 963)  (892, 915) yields -3.64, 39.2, 42.3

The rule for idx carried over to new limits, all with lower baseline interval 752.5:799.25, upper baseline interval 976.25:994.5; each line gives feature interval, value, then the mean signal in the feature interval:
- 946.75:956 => 0.08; 42.8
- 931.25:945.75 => 0.12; 41.1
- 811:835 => 0.20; 38.4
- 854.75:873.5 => 0.13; 40.9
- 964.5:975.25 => 0.04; 44.4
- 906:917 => 0.04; 44.6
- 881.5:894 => -0.10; 50.7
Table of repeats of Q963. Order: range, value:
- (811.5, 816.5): 32.7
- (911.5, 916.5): 44.5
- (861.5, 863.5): 39.8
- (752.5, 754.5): 46.2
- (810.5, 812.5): 41.7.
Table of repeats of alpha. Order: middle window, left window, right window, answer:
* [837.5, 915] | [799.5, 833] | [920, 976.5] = -4.7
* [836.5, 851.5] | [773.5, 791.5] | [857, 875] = 1.3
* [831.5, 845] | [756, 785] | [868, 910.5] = 2.2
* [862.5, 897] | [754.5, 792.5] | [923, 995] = -2.1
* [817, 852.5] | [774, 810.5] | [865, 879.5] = 4.6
